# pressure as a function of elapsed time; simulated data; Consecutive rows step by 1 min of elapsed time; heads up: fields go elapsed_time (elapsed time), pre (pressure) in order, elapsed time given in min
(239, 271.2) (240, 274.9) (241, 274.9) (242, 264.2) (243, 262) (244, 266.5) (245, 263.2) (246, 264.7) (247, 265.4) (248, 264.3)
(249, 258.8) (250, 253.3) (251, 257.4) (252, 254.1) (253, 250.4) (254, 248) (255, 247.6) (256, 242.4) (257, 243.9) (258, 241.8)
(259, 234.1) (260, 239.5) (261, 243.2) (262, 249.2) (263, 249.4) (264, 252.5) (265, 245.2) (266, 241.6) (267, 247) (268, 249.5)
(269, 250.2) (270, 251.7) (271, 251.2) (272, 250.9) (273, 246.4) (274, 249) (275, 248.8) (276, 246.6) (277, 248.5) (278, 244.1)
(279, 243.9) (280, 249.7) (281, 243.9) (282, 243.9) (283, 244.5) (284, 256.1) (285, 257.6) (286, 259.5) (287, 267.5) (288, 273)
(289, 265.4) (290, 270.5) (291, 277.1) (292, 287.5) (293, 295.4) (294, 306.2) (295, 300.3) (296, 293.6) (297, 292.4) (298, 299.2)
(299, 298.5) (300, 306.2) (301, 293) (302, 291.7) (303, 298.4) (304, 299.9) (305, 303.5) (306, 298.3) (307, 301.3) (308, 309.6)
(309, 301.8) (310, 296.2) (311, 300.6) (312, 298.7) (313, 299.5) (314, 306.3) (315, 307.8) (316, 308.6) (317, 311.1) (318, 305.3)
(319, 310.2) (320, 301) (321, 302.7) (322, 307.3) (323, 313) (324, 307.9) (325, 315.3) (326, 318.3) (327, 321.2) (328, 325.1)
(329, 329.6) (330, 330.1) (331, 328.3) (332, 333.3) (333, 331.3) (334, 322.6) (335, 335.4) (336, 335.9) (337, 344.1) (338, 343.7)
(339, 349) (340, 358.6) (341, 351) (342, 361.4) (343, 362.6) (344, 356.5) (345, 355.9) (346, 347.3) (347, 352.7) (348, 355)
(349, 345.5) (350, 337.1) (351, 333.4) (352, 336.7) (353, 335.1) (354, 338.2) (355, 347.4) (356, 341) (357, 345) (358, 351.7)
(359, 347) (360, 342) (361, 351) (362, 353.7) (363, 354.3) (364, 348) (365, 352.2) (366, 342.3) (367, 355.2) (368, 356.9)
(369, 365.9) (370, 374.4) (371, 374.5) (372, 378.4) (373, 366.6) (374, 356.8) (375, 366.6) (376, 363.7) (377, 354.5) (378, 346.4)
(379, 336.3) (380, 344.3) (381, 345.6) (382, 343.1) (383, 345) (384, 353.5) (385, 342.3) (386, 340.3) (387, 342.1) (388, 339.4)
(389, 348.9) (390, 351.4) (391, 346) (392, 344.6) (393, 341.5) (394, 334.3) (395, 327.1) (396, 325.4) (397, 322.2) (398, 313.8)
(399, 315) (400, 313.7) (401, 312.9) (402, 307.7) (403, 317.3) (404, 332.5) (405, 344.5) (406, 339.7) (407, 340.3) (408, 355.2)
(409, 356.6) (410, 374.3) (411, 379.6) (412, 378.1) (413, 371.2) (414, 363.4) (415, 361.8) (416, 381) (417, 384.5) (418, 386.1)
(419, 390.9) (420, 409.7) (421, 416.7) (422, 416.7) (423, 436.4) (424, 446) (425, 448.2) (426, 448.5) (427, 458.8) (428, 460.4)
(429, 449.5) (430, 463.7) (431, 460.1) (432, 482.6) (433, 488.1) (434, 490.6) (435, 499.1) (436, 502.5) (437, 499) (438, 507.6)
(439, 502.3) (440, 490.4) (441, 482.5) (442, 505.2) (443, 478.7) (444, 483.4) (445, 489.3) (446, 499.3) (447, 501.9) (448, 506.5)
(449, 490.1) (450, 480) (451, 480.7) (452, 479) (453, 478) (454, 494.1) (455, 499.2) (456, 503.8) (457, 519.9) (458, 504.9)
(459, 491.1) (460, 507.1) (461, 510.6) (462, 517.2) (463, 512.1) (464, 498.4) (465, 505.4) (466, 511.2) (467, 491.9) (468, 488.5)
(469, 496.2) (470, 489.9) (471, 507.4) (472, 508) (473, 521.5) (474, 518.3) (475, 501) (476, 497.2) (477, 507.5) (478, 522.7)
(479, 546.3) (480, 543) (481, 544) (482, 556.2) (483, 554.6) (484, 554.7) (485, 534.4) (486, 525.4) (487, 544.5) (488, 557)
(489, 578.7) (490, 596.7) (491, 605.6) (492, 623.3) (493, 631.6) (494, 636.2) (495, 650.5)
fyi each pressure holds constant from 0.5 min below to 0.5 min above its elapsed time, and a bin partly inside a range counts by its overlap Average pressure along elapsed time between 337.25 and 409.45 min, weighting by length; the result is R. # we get 346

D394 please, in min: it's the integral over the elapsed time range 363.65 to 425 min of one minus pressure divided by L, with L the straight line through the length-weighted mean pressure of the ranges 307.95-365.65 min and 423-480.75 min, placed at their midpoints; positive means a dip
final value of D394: 8.2 min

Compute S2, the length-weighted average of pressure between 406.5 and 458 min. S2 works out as 451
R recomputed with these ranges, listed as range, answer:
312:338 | 318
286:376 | 325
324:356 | 339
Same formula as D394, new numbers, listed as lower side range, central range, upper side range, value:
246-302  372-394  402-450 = 1.99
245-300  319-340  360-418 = -1.53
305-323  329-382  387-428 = -2.79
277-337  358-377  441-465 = 1.07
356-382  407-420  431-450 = 1.98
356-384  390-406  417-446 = 3.00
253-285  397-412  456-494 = 3.37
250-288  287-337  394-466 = -1.18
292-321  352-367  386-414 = -1.07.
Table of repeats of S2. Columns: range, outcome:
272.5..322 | 283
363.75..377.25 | 362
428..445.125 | 486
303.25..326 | 305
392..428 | 368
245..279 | 250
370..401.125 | 344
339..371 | 351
